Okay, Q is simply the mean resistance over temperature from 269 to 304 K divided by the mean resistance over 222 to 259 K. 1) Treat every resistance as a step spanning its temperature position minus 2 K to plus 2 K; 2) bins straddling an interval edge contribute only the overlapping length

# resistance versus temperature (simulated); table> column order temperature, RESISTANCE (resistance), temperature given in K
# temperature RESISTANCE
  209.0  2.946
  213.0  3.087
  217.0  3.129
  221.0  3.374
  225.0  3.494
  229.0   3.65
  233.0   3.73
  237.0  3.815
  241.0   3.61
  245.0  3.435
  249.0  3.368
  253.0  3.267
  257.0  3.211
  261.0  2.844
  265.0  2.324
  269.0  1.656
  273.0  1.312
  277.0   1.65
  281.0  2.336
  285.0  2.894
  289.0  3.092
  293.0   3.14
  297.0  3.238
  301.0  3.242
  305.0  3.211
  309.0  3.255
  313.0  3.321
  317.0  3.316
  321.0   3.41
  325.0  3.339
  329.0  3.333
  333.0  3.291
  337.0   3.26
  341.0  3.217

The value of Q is 0.73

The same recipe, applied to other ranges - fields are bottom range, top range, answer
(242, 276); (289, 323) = 1.22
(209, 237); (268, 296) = 0.69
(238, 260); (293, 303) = 0.95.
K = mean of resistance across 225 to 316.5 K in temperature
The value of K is 3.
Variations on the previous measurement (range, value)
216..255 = 3.5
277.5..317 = 3.04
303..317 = 3.27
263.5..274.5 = 1.76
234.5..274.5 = 2.91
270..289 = 2.14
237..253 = 3.49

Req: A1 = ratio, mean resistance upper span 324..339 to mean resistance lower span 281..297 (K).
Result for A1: 1.1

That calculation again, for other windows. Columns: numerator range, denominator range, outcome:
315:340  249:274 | 1.30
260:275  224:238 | 0.54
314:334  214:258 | 0.97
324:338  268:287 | 1.66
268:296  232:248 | 0.65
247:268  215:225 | 0.89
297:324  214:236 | 0.95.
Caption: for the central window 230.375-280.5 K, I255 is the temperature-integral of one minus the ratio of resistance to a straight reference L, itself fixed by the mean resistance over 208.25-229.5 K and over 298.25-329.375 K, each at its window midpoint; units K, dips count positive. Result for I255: 6.7 K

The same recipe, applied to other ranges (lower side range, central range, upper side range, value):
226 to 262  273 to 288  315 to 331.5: 5.2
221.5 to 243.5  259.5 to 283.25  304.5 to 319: 10.0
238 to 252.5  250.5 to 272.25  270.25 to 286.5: 1.6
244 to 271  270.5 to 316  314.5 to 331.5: 5.1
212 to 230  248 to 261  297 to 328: 0.5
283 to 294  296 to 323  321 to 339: -0.9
